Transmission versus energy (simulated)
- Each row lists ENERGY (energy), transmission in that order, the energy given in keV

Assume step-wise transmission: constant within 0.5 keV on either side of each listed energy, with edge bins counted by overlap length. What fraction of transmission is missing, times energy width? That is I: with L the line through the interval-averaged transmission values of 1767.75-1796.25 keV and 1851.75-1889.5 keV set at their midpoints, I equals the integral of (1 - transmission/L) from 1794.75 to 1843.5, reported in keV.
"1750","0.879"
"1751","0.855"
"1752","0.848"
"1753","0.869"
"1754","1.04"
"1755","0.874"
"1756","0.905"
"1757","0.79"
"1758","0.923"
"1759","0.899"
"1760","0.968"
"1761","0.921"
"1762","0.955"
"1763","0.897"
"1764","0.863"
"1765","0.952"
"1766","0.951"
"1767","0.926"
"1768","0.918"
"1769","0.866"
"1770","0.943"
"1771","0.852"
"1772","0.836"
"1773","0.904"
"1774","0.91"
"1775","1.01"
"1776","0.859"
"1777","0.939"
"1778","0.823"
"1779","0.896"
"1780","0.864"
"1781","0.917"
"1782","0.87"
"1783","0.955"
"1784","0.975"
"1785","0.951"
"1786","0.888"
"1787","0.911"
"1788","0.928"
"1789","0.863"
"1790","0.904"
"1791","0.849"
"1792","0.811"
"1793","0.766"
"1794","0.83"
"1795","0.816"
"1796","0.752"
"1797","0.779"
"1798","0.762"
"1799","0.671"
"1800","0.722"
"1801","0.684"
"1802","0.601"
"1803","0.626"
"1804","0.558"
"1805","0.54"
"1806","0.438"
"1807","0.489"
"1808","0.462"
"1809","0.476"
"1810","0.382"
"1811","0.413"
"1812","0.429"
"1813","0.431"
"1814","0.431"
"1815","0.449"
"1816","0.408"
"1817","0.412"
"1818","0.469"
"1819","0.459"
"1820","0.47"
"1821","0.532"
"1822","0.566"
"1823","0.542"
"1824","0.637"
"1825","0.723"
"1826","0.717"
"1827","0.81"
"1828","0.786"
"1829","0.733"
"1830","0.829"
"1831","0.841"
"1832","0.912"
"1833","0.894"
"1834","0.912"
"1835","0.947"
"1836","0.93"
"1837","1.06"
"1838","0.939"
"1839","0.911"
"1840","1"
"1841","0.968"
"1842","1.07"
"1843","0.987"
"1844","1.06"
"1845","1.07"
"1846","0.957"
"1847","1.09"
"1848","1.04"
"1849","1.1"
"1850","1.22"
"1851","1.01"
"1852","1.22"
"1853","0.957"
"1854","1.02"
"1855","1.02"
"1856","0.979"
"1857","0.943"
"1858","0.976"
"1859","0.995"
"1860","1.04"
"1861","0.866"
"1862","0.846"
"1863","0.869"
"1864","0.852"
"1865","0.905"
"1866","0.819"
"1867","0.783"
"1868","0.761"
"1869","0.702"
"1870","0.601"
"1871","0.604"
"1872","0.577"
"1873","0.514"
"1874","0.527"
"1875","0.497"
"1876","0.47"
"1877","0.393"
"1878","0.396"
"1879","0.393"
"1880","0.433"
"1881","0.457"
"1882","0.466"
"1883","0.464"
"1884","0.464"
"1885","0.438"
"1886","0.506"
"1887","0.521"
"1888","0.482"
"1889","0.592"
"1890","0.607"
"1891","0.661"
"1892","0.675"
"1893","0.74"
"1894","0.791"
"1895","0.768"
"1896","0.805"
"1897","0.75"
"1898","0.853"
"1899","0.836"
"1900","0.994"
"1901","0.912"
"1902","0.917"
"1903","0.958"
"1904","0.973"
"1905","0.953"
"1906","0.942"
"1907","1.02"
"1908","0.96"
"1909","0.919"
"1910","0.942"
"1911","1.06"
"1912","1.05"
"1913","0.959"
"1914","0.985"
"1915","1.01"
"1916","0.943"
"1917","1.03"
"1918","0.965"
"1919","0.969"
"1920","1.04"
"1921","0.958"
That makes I 7.0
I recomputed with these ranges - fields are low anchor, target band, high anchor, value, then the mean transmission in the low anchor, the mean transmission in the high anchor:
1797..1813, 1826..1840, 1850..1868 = -2.3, 0.554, 0.949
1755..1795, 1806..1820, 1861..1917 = 6.7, 0.896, 0.737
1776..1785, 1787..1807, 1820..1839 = 3.2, 0.905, 0.789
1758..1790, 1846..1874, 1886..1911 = -1.6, 0.91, 0.814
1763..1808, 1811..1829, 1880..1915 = 5.8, 0.819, 0.775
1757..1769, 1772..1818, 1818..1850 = 9.0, 0.917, 0.854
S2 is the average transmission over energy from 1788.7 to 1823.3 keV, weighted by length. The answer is 0.593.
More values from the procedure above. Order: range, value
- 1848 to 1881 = 0.789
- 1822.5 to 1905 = 0.797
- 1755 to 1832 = 0.75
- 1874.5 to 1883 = 0.44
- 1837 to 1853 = 1.04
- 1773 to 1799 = 0.87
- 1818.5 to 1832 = 0.674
